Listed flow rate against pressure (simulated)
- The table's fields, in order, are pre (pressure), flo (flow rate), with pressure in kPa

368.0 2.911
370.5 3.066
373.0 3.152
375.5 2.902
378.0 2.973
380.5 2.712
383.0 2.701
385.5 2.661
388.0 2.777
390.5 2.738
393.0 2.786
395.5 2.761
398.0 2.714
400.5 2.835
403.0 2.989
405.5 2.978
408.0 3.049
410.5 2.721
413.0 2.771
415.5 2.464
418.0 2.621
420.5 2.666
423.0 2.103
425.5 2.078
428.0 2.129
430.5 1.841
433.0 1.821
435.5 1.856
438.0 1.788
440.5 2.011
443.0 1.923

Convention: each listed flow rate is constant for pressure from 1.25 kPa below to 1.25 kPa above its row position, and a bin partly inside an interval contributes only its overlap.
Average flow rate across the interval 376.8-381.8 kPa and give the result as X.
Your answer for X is 2.84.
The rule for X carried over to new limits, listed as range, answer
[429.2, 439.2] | 1.83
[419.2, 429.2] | 2.25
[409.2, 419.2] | 2.65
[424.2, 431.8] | 2.02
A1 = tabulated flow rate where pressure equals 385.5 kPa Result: 2.661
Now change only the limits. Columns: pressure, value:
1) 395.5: 2.761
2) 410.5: 2.721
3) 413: 2.771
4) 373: 3.152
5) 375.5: 2.902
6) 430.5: 1.841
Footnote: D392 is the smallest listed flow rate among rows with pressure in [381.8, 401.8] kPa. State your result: 2.661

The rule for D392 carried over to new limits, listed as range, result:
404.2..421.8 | 2.464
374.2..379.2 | 2.902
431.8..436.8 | 1.821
